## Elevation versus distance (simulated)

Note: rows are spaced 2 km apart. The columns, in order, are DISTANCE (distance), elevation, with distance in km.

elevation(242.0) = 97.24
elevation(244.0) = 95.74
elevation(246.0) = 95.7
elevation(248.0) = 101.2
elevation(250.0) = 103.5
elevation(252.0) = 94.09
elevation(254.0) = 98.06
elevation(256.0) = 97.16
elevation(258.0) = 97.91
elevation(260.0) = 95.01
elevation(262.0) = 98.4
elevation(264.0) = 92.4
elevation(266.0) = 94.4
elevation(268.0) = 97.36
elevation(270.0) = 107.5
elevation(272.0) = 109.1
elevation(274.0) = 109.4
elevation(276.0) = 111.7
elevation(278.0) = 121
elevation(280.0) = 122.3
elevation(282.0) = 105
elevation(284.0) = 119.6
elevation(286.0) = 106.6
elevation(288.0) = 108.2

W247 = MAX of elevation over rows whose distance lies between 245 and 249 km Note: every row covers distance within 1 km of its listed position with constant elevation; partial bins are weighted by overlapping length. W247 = 101.2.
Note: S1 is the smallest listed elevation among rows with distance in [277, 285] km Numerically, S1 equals 105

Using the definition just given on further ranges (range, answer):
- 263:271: 92.4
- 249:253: 94.09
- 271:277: 109.1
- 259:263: 95.01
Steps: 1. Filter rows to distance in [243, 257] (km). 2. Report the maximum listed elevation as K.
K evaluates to 103.5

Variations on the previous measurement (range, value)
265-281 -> 122.3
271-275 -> 109.4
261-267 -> 98.4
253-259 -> 98.06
